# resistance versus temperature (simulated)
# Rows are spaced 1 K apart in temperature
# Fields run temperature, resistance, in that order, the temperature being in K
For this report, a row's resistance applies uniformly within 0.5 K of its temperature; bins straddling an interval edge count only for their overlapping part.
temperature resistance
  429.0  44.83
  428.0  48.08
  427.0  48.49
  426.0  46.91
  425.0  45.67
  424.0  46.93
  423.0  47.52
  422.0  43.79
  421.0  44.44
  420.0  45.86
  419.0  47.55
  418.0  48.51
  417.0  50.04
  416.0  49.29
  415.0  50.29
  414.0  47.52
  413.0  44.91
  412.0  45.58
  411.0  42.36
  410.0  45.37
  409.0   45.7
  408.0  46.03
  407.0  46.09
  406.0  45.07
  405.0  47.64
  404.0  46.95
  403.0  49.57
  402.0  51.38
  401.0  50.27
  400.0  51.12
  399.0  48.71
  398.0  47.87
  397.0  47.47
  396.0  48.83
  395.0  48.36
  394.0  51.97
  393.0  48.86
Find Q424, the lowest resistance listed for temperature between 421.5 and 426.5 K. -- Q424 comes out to 43.79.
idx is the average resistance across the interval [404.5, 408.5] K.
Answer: 46.2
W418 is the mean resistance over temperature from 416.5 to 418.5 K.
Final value 49.3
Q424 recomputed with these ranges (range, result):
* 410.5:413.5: 42.36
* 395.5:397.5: 47.47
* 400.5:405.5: 46.95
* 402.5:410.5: 45.07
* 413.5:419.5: 47.52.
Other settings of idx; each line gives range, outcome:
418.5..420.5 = 46.7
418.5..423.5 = 45.8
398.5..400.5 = 49.9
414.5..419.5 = 49.1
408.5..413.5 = 44.8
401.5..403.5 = 50.5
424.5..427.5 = 47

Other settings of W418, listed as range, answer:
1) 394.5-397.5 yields 48.2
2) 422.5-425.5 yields 46.7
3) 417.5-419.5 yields 48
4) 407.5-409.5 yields 45.9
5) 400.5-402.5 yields 50.8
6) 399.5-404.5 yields 49.9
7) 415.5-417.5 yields 49.7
